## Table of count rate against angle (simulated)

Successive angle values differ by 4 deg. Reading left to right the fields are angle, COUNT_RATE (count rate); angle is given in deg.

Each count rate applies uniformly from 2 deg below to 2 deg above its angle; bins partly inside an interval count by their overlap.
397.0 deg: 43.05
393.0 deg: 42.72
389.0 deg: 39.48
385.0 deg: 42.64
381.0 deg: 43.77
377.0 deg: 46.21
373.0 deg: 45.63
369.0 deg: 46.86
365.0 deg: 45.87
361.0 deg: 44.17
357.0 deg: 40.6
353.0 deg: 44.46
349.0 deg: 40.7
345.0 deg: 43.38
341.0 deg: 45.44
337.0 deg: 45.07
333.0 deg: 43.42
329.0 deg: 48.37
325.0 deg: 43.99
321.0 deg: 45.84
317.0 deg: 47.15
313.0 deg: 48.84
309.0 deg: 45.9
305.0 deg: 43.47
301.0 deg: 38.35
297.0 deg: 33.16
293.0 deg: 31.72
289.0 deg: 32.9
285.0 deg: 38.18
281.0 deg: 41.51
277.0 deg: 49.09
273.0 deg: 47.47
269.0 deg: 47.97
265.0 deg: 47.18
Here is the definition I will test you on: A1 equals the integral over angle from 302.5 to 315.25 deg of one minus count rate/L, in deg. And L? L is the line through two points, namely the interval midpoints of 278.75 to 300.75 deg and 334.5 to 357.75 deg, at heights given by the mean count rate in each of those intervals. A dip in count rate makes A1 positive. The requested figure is -2.4 deg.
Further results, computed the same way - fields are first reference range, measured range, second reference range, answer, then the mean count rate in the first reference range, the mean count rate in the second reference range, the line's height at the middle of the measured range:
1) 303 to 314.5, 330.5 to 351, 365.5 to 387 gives 0.82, 45.9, 45.1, 45.5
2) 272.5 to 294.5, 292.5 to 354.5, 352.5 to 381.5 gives -1.66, 39.8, 44.8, 42.2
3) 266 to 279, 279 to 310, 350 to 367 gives 5.96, 48.1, 43.6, 46.9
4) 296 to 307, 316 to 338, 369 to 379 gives -2.26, 38.8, 46.1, 41.4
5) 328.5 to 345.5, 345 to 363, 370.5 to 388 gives 0.87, 45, 44.3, 44.7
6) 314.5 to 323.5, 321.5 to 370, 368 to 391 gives 1.09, 46.5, 44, 45.4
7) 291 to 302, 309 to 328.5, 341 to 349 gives -4.25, 34.1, 43.2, 38.3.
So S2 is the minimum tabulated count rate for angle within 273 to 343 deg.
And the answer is 31.72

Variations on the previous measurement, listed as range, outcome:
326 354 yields 40.7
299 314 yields 38.35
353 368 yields 40.6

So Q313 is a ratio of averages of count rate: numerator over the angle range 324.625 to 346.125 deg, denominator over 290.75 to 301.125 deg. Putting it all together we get 1.34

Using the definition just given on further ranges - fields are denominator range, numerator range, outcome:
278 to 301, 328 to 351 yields 1.22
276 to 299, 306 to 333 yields 1.24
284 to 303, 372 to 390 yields 1.26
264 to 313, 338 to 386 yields 1.06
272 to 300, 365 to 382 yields 1.18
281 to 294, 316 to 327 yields 1.28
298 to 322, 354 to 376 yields 1.01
